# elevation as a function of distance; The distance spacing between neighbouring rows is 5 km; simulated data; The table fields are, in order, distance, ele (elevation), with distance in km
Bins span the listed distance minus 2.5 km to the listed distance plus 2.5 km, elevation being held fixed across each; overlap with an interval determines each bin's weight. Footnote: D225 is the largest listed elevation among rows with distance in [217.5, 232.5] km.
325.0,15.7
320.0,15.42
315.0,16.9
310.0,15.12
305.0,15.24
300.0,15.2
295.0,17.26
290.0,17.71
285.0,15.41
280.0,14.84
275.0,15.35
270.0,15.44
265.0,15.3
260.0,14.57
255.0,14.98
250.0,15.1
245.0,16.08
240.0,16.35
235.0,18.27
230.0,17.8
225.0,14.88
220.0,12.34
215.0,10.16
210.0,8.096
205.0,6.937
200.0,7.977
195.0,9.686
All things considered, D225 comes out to 17.8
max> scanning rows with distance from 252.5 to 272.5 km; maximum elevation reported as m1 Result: 15.44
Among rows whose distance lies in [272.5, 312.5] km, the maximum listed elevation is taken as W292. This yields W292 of 17.71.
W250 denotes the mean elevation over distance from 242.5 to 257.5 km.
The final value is 15.4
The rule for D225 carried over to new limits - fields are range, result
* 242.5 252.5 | 16.08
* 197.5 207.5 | 7.977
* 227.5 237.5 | 18.27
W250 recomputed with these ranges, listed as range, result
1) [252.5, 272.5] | 15.1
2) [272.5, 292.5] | 15.8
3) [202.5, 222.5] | 9.38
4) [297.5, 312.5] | 15.2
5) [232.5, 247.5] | 16.9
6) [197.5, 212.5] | 7.67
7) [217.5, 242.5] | 15.9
